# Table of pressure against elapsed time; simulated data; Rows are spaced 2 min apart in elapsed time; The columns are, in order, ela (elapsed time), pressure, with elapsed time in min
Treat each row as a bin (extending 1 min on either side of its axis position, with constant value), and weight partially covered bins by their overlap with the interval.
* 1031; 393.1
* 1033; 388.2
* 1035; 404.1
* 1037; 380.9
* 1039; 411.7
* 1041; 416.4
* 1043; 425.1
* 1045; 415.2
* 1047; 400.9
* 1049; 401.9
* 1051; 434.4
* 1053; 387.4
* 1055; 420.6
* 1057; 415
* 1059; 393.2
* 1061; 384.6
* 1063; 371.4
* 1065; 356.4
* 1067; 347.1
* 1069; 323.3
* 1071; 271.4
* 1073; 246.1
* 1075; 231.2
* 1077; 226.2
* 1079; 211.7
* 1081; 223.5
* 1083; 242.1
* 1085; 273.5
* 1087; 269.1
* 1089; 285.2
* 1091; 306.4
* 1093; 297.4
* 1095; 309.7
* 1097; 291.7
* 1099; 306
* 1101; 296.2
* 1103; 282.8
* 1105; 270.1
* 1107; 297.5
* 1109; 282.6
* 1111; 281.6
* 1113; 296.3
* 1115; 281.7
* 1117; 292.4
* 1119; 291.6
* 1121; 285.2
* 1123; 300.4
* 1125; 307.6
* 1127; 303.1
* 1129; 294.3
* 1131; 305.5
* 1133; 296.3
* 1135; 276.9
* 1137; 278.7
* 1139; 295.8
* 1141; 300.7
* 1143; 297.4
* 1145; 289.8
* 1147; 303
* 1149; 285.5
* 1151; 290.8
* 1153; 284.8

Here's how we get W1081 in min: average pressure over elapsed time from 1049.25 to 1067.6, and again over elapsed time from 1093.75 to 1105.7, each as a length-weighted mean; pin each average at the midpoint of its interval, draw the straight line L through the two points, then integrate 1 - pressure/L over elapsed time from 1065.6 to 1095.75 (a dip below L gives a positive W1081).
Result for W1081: 5.9 min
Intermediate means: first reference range 391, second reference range 293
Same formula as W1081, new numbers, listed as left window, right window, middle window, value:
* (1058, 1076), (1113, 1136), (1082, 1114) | 2.23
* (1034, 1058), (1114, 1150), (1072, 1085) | 4.70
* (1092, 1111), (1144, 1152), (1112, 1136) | -0.17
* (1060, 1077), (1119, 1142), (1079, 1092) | 1.87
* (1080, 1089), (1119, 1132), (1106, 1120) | -0.17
